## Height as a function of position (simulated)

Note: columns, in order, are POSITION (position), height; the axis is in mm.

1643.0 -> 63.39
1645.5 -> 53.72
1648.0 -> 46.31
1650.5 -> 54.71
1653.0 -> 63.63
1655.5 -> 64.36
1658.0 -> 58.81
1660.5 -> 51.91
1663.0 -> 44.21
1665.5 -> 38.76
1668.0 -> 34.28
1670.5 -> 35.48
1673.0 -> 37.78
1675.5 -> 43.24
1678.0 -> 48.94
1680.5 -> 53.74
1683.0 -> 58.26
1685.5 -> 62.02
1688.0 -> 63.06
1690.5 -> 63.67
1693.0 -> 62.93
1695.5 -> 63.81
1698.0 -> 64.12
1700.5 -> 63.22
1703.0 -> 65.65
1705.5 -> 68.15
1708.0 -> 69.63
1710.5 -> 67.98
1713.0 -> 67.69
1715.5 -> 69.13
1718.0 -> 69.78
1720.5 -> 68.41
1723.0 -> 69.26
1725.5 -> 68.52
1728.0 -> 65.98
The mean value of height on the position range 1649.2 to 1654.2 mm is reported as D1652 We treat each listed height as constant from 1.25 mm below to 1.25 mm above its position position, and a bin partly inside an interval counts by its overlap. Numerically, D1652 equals 59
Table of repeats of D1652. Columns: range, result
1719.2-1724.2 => 68.8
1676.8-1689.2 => 57.2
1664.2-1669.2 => 36.6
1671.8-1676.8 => 40.6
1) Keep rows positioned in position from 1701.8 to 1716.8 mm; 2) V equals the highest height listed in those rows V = 69.63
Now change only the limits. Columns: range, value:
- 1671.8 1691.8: 63.67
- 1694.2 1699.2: 64.12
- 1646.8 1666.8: 64.36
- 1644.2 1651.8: 54.71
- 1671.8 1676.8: 43.24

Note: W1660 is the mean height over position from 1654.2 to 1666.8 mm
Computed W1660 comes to 51.6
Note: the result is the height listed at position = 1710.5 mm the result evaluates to 67.98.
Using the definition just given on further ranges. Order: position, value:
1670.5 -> 35.48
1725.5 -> 68.52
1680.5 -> 53.74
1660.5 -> 51.91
